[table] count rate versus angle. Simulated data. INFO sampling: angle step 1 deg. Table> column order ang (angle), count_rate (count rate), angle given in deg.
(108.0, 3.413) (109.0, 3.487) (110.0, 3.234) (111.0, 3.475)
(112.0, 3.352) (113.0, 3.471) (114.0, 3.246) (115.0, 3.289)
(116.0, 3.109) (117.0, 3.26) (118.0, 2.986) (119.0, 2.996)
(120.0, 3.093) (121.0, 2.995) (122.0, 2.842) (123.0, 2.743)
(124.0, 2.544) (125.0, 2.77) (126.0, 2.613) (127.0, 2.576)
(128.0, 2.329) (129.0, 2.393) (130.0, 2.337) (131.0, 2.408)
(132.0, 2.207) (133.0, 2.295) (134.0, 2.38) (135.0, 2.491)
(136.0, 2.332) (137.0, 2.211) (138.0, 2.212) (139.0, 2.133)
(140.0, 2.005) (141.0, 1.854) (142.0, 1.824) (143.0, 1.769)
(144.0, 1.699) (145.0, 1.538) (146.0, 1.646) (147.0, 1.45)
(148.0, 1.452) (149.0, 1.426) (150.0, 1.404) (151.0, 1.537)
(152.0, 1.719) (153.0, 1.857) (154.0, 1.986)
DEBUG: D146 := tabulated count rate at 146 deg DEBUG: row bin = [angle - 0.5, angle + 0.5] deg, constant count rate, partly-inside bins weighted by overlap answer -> 1.646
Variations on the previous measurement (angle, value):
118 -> 2.986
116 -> 3.109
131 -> 2.408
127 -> 2.576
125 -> 2.77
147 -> 1.45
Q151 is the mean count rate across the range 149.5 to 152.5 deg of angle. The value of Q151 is 1.55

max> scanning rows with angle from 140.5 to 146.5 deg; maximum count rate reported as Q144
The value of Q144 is 1.854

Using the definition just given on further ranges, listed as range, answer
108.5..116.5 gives 3.487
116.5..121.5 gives 3.26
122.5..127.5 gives 2.77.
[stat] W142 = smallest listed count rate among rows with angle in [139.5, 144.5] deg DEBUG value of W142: 1.699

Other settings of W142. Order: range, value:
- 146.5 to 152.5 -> 1.404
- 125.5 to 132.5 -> 2.207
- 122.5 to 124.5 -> 2.544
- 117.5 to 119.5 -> 2.986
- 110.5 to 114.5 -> 3.246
